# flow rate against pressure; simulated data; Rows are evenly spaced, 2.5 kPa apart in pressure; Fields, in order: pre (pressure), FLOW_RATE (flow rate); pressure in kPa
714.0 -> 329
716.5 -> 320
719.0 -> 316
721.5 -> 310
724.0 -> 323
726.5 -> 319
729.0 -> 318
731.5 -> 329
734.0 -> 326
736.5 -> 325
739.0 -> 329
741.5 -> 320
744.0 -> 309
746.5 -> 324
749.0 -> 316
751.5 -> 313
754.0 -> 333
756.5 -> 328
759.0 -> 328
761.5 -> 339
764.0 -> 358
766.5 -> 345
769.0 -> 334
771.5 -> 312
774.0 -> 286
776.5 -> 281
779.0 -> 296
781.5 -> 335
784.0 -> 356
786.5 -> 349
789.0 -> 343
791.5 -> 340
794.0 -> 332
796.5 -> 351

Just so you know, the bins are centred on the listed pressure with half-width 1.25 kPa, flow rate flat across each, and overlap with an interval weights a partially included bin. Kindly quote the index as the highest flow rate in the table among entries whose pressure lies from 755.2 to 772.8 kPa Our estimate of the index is 358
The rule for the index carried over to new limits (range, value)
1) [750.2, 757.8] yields 333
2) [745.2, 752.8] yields 324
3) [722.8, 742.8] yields 329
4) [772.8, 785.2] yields 356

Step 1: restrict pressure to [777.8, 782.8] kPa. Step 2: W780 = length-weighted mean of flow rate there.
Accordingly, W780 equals 316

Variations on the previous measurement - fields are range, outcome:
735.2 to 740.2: 327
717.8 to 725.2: 316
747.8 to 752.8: 315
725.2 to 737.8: 323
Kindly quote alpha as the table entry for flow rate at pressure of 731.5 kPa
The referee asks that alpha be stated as 329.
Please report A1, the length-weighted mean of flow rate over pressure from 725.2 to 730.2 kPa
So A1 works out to 319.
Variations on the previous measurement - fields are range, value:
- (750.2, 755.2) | 323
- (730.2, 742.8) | 326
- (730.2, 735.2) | 327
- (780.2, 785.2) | 345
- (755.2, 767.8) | 340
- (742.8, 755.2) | 319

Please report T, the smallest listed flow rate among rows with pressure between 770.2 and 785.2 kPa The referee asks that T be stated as 281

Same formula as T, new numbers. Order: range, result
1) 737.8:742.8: 320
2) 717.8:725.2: 310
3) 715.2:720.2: 316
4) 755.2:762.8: 328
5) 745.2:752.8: 313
